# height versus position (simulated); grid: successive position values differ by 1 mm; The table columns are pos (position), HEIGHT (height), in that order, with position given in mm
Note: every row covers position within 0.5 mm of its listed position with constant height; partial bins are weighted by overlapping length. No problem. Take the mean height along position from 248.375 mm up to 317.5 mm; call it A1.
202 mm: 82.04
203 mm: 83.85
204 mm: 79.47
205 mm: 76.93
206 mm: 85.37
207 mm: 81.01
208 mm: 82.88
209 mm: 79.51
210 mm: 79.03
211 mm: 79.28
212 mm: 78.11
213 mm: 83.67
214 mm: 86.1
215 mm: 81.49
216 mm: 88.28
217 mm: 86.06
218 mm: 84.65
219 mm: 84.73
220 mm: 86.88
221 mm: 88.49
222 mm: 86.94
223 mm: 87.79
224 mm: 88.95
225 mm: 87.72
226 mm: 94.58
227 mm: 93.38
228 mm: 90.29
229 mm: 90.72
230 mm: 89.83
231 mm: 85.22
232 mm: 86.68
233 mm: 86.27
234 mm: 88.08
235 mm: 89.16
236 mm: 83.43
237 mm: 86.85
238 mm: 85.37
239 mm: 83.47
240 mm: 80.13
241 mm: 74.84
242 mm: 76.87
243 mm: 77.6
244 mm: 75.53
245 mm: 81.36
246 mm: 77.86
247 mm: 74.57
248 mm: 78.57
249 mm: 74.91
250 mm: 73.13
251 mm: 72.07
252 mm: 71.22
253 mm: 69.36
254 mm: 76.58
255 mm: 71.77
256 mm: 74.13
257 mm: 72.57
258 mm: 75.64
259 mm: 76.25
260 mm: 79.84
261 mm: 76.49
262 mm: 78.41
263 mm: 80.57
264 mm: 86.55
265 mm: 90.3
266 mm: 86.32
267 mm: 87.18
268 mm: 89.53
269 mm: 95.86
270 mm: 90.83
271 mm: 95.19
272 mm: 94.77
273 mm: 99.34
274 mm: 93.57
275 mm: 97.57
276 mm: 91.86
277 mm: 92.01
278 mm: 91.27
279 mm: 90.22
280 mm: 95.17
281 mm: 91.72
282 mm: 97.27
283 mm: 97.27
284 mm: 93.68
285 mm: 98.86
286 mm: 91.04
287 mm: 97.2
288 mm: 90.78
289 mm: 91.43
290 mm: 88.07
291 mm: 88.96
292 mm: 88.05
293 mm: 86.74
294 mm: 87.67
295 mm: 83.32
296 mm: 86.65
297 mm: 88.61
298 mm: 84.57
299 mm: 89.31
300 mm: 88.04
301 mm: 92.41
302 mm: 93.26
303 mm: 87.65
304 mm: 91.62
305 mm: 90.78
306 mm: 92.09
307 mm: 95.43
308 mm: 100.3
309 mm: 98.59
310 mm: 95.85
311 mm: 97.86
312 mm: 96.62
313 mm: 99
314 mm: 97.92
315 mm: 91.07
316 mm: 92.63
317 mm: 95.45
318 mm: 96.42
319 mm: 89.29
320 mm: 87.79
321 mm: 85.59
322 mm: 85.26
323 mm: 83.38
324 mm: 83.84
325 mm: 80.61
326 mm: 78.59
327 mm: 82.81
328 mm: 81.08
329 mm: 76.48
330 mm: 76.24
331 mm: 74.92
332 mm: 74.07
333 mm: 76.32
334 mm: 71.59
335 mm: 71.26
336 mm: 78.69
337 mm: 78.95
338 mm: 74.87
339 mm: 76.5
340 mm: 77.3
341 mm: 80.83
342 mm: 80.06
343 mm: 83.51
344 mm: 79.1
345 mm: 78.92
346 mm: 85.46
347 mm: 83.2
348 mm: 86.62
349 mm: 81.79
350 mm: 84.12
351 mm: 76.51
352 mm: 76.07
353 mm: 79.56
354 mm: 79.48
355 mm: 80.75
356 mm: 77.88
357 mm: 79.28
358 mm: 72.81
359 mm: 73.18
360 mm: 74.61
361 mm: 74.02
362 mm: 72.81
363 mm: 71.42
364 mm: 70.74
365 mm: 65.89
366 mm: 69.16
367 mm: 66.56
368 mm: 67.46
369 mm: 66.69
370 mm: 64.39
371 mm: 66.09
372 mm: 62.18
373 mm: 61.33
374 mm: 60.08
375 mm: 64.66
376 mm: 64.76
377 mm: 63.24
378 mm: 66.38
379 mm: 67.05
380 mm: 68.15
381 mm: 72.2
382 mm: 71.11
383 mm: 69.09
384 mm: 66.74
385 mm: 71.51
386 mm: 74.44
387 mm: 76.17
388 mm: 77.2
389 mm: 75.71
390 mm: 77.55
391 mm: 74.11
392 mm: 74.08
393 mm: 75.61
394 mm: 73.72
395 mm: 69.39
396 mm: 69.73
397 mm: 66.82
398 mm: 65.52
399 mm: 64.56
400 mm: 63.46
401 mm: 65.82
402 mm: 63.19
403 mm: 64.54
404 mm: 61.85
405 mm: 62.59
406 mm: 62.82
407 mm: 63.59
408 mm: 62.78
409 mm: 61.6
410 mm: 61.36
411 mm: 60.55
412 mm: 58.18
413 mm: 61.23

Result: 88.5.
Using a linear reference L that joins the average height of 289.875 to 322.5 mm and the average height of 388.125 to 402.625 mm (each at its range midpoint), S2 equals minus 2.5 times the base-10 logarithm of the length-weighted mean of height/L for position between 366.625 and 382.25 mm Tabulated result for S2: 0.14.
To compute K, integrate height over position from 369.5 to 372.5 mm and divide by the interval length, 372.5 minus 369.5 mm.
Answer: 64.2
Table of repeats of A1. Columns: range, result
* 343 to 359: 80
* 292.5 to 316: 92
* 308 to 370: 80.8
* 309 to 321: 94.3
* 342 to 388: 72.7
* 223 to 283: 84.7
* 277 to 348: 87.3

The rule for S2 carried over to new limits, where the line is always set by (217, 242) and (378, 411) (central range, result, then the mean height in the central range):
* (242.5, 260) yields 0.13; 75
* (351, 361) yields -0.06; 76.9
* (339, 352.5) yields -0.10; 80.9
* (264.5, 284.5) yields -0.14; 93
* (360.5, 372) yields 0.05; 68.4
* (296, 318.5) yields -0.19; 93.3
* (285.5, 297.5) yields -0.12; 89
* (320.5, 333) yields -0.06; 80.1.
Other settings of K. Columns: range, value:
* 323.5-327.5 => 81.5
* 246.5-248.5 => 76.6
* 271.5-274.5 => 95.9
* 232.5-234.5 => 87.2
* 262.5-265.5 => 85.8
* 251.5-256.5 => 72.6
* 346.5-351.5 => 82.4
